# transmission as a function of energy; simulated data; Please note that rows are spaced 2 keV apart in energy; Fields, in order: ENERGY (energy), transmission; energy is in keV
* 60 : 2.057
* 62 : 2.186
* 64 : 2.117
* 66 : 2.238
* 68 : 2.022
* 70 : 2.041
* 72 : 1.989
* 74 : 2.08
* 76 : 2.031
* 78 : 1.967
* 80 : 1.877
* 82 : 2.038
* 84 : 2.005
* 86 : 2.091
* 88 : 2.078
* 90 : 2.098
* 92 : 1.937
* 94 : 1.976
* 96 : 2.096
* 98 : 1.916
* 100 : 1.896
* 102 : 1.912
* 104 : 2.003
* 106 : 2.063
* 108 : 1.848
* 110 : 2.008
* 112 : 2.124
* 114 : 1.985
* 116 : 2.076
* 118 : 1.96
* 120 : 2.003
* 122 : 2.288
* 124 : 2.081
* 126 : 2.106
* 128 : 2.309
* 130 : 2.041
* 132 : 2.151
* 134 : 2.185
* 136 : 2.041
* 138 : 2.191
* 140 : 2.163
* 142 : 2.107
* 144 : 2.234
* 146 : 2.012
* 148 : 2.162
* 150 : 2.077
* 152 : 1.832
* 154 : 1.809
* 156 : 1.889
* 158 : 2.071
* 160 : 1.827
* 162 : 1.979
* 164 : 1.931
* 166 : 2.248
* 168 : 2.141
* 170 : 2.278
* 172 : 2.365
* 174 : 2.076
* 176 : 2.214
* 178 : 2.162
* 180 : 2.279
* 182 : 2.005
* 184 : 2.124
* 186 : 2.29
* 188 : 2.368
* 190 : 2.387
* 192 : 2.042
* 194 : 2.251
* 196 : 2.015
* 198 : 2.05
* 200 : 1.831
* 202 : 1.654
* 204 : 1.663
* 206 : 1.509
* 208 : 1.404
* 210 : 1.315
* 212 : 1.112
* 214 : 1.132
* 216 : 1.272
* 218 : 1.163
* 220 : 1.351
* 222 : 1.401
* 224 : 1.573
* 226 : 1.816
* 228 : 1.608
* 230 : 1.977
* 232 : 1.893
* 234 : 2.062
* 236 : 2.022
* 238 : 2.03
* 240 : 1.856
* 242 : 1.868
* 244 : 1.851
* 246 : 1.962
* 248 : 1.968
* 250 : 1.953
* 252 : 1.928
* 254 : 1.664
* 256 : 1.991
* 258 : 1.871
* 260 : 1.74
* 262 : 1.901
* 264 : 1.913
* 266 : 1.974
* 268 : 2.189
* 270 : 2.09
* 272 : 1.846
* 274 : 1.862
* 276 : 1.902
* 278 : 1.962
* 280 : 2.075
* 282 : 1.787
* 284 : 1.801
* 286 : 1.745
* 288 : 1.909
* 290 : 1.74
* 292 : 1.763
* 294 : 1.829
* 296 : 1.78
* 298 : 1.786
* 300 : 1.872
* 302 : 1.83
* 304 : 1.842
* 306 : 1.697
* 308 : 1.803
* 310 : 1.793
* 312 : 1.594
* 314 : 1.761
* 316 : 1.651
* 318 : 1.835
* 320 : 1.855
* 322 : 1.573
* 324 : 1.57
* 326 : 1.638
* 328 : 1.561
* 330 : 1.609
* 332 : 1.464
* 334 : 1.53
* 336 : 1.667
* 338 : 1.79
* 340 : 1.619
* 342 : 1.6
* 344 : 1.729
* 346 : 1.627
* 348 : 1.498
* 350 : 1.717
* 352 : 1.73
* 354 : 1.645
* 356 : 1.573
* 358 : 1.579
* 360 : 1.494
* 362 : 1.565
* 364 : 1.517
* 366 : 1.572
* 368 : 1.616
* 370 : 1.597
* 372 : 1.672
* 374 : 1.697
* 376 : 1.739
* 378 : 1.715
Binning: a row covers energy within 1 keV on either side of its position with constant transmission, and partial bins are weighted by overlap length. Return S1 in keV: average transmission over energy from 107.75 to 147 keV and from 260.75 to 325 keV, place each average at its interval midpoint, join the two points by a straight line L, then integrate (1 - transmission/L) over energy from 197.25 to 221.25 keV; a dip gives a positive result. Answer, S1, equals 6.3 keV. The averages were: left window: 2.1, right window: 1.83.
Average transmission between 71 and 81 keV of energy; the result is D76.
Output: 1.99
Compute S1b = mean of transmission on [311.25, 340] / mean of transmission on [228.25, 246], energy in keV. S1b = 0.85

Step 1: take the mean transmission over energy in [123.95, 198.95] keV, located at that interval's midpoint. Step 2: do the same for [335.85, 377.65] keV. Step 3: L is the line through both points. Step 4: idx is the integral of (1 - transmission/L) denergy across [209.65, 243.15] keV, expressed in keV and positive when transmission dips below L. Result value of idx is 5.7 keV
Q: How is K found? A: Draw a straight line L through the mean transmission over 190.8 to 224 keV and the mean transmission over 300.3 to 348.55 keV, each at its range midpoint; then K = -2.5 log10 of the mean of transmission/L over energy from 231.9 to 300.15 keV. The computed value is -0.17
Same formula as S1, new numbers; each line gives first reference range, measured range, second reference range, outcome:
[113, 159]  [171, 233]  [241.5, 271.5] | 5.6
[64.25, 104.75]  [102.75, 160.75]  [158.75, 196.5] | 0.9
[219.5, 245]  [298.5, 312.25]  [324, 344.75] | -1.0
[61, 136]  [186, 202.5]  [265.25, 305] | -1.2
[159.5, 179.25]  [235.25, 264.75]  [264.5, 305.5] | 0.8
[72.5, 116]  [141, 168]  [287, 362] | -1.4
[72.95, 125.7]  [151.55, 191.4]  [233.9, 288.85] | -2.9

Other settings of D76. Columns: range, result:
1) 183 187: 2.21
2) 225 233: 1.82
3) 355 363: 1.55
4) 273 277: 1.88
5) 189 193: 2.21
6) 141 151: 2.12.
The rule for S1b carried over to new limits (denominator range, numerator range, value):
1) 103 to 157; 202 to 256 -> 0.81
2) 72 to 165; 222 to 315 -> 0.91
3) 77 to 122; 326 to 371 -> 0.80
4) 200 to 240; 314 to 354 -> 1.04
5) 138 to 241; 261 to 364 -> 0.92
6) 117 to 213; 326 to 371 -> 0.79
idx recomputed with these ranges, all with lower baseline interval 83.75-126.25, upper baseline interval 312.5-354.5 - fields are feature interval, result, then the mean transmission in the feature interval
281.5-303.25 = -1.1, 1.8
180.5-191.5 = -2.0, 2.23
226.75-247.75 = -1.2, 1.91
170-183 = -1.9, 2.19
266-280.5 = -2.0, 1.99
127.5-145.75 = -1.6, 2.15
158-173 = -1.4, 2.11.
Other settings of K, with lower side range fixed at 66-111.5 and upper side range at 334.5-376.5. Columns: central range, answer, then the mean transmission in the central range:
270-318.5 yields -0.06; 1.82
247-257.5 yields -0.07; 1.9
